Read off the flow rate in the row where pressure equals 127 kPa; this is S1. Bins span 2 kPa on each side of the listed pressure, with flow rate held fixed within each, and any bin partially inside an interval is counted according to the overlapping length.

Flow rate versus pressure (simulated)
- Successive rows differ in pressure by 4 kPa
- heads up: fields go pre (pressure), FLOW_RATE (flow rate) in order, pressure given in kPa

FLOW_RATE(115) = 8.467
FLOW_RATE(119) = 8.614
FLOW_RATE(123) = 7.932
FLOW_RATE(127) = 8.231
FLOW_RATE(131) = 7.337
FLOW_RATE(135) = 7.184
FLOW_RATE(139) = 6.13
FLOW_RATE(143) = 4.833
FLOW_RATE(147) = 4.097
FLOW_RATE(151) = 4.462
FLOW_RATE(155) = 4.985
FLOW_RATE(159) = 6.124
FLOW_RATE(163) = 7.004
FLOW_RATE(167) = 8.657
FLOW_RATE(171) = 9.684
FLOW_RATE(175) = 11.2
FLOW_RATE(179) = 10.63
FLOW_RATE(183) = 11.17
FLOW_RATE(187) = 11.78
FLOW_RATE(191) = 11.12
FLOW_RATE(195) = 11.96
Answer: 8.231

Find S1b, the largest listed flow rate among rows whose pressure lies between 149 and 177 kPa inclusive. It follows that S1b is 11.2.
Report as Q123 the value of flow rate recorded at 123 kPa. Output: 7.932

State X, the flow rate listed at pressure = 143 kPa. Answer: 4.833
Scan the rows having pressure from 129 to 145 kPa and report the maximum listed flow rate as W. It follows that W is 7.337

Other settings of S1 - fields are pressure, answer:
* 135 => 7.184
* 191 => 11.12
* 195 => 11.96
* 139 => 6.13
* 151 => 4.462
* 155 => 4.985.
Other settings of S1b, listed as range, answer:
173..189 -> 11.78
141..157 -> 4.985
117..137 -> 8.614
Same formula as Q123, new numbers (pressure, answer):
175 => 11.2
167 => 8.657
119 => 8.614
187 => 11.78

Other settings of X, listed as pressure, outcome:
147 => 4.097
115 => 8.467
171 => 9.684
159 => 6.124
